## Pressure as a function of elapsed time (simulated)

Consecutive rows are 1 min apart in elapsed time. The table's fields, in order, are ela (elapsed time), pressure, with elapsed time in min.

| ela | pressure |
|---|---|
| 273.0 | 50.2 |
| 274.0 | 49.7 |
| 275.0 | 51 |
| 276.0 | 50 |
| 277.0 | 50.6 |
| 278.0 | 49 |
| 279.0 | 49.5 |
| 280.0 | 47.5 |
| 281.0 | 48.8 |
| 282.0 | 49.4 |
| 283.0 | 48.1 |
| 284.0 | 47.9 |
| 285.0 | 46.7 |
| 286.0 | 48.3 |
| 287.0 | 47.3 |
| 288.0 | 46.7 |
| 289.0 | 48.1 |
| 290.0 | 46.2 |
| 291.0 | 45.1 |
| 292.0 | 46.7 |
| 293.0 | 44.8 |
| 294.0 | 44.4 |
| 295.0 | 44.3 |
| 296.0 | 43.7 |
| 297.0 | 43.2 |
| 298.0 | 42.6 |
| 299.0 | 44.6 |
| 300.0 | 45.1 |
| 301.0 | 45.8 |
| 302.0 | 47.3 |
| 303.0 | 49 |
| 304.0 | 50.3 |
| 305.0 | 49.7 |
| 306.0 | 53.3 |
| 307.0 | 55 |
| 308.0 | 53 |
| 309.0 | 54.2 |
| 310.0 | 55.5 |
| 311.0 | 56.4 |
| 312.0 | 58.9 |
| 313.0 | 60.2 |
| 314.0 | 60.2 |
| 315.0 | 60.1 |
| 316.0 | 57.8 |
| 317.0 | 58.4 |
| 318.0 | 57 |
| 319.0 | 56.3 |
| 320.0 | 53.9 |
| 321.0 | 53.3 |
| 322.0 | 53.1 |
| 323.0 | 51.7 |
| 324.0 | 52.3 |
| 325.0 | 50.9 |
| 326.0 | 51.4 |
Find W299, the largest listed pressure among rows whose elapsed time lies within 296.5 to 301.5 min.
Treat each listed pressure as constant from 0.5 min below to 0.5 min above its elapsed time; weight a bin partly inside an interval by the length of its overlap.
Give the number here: 45.8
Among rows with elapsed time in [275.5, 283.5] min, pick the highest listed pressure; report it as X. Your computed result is 50.6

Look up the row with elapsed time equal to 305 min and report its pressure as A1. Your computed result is 49.7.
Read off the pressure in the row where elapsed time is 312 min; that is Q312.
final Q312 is 58.9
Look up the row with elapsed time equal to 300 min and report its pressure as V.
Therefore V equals 45.1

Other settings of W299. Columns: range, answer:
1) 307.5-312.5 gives 58.9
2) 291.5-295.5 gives 46.7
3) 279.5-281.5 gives 48.8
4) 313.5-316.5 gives 60.2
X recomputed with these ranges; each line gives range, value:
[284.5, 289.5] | 48.3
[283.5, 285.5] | 47.9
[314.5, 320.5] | 60.1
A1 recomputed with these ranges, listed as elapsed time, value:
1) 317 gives 58.4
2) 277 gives 50.6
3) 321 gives 53.3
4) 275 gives 51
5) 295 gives 44.3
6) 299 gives 44.6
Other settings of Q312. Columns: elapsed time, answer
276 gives 50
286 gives 48.3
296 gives 43.7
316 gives 57.8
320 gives 53.9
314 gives 60.2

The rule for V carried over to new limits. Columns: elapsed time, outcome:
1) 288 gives 46.7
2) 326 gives 51.4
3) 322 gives 53.1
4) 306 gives 53.3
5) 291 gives 45.1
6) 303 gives 49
